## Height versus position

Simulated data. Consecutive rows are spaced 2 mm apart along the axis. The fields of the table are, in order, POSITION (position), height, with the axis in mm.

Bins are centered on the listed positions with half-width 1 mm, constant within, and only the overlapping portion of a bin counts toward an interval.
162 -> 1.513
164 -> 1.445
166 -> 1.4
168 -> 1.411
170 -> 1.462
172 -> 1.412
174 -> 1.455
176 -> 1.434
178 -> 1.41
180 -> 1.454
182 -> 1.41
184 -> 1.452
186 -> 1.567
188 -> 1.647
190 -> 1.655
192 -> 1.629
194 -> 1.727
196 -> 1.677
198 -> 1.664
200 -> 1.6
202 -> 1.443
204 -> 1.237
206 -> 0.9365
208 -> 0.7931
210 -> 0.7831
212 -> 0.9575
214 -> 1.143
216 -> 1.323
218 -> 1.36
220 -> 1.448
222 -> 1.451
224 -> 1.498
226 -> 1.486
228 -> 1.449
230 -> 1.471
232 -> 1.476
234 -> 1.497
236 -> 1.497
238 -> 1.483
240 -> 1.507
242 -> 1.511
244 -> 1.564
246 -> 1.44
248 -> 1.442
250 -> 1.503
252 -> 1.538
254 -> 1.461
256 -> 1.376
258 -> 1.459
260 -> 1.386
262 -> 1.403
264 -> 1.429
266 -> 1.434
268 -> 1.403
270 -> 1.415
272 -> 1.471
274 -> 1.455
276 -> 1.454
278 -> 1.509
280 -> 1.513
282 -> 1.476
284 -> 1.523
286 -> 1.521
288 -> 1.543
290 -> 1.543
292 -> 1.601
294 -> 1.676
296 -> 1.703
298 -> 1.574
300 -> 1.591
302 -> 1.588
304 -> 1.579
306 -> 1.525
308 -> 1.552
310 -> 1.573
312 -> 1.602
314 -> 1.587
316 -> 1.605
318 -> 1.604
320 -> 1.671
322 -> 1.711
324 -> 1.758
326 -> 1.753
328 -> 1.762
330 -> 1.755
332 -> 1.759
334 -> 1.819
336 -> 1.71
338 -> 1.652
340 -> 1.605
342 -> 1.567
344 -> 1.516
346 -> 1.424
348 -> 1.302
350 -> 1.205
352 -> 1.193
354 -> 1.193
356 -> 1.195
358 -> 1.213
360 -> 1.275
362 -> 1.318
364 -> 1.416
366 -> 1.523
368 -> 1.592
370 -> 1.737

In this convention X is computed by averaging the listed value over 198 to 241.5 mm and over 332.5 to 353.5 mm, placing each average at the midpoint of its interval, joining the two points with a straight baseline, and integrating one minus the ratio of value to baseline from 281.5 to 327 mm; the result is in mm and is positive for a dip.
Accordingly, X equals -4.9 mm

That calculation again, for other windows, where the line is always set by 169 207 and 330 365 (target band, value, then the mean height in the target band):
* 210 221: 2.0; 1.2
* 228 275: 0.3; 1.46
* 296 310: -1.2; 1.58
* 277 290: -0.5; 1.52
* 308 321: -1.4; 1.6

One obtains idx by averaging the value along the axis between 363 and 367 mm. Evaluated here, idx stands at 1.47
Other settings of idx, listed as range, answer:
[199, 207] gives 1.3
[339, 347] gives 1.53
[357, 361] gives 1.24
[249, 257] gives 1.47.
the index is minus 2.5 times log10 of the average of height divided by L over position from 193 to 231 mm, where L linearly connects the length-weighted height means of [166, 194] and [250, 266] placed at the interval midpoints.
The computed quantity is 0.10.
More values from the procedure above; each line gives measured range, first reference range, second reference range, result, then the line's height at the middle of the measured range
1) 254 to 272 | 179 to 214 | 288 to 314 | 0.07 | 1.51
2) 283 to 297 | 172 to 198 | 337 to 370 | -0.10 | 1.45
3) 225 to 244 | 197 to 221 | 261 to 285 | -0.13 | 1.32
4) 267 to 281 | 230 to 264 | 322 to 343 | 0.06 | 1.55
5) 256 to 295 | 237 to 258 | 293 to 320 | 0.04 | 1.54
